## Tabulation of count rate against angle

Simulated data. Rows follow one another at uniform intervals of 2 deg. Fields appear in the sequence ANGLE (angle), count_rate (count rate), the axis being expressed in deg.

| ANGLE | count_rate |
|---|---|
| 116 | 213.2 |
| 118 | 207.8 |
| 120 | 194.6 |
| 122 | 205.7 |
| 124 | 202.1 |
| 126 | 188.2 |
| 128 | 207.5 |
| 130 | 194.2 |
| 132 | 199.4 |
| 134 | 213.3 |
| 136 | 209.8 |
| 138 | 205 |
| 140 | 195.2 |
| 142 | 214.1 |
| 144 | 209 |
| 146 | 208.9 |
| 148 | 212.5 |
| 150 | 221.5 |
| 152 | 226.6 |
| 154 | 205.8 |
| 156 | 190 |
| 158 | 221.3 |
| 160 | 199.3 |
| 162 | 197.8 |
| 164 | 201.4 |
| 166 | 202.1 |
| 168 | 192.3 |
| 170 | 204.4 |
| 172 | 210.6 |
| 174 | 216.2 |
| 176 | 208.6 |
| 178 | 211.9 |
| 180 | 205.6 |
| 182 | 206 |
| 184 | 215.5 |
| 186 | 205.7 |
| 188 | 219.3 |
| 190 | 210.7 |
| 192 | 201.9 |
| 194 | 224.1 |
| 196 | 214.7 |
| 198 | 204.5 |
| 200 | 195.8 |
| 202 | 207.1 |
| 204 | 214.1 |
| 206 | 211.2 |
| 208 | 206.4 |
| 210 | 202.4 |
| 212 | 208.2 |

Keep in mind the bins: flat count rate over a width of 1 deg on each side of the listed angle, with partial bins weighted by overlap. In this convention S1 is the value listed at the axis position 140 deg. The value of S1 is 195.2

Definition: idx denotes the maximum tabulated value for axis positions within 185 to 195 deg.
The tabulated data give 224.1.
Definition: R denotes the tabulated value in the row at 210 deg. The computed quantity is 202.4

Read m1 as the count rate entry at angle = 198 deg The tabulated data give 204.5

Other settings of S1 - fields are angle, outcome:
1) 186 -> 205.7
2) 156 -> 190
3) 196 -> 214.7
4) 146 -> 208.9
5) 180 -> 205.6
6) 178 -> 211.9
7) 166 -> 202.1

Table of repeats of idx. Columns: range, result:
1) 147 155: 226.6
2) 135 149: 214.1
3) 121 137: 213.3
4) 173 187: 216.2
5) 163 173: 210.6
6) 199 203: 207.1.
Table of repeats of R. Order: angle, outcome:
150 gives 221.5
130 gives 194.2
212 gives 208.2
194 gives 224.1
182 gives 206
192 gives 201.9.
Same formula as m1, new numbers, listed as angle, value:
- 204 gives 214.1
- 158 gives 221.3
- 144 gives 209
